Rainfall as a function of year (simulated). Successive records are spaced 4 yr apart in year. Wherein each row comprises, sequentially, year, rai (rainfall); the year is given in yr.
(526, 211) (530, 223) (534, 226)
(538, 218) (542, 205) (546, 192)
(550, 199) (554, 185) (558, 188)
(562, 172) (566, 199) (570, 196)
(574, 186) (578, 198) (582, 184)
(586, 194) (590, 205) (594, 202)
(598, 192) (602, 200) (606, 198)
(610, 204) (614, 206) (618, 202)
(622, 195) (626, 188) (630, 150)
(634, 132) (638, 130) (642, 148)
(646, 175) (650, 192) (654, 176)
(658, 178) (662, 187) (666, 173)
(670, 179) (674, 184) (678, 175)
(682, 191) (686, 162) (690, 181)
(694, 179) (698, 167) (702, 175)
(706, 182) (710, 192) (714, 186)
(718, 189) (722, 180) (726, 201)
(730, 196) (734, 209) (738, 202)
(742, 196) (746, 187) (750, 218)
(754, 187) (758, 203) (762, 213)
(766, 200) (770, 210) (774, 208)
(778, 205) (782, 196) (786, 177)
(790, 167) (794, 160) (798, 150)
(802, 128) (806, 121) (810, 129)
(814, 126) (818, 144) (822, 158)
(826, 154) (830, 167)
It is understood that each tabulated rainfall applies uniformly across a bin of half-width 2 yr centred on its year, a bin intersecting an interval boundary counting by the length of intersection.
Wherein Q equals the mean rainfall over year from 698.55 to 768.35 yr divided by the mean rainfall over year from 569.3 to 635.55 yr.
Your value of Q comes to 1.02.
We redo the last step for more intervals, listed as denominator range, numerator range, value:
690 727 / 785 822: 0.79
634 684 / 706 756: 1.13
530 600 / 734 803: 0.96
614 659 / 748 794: 1.15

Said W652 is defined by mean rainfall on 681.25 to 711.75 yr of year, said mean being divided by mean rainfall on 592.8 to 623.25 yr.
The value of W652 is 0.89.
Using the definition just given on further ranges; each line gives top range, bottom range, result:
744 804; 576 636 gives 0.99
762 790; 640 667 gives 1.13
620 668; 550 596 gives 0.88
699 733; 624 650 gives 1.20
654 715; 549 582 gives 0.94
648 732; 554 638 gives 0.97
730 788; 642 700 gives 1.13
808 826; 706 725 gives 0.75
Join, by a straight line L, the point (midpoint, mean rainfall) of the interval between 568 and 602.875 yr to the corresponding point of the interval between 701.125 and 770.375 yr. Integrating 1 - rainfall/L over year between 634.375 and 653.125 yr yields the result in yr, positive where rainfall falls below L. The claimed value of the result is 3.4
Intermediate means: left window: 195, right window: 196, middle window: 160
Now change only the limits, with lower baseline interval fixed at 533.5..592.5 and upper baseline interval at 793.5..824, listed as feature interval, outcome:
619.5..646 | 3.0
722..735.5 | -3.6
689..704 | -1.0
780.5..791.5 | -2.8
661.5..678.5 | -0.8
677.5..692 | -0.9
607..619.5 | -1.3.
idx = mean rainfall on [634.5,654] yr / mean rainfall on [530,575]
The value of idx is 0.81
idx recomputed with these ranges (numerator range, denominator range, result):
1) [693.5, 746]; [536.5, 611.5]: 0.97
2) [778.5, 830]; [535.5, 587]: 0.79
